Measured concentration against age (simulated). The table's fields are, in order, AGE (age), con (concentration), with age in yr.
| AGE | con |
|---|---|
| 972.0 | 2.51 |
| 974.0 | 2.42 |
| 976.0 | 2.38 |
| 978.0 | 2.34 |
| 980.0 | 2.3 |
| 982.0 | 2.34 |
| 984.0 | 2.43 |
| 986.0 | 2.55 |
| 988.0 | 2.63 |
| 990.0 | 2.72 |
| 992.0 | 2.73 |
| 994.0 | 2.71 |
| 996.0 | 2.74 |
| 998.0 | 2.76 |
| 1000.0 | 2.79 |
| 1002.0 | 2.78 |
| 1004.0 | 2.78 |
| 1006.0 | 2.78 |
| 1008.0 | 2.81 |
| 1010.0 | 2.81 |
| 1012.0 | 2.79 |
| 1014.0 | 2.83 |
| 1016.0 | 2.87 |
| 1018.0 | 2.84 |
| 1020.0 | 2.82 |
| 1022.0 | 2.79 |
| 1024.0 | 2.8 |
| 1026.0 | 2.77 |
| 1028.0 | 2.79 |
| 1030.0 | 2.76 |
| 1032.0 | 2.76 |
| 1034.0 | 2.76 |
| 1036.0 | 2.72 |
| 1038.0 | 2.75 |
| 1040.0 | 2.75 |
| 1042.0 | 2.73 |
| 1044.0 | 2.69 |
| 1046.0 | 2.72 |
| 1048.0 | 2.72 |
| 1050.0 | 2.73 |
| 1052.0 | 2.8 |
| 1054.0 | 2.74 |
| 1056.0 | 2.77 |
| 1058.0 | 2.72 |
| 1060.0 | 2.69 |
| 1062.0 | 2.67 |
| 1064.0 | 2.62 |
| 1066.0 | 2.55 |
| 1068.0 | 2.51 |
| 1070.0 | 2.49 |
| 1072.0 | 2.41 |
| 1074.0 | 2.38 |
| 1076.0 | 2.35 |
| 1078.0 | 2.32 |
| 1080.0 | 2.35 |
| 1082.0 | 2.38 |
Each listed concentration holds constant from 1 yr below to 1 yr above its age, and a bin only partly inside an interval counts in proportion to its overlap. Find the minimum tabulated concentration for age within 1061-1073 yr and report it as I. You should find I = 2.41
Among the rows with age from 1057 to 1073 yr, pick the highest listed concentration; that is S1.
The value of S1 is 2.72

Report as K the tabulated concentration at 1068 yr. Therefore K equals 2.51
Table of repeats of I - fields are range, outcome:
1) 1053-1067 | 2.55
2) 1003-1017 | 2.78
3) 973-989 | 2.3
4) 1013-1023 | 2.79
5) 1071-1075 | 2.38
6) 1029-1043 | 2.72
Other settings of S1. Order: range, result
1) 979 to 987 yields 2.55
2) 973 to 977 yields 2.42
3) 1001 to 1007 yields 2.78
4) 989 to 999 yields 2.76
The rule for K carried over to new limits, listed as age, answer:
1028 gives 2.79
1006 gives 2.78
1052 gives 2.8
